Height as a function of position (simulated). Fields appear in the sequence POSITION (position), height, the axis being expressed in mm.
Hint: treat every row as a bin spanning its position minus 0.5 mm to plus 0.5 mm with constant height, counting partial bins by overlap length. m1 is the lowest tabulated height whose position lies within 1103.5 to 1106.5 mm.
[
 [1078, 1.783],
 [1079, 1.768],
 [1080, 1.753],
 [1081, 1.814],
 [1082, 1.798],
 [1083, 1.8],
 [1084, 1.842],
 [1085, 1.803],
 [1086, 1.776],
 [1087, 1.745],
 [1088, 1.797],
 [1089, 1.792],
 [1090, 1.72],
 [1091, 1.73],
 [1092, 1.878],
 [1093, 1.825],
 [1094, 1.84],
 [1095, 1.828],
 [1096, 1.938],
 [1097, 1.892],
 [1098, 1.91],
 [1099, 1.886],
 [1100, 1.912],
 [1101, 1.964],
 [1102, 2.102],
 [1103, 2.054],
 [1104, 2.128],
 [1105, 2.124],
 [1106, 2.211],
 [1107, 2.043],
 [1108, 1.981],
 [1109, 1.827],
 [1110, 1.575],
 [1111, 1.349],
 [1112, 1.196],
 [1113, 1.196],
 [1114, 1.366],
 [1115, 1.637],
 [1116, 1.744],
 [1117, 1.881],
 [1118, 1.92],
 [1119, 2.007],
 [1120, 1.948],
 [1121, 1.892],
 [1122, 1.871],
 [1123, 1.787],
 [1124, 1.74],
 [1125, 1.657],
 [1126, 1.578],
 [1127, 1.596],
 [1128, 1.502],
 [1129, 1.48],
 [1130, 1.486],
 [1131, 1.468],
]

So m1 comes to 2.124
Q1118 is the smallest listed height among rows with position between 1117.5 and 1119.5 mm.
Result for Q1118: 1.92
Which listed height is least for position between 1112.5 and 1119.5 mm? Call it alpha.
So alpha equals 1.196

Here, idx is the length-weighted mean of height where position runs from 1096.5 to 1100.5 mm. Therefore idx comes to 1.9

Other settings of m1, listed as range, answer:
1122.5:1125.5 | 1.657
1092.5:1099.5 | 1.825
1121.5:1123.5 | 1.787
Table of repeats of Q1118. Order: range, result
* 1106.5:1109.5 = 1.827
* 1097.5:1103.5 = 1.886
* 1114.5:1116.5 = 1.637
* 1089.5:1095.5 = 1.72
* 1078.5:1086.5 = 1.753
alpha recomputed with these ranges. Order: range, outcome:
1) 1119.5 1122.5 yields 1.871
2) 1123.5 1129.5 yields 1.48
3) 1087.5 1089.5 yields 1.792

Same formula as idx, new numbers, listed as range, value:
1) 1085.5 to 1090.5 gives 1.77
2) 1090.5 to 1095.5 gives 1.82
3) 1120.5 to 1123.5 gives 1.85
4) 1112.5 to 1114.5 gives 1.28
